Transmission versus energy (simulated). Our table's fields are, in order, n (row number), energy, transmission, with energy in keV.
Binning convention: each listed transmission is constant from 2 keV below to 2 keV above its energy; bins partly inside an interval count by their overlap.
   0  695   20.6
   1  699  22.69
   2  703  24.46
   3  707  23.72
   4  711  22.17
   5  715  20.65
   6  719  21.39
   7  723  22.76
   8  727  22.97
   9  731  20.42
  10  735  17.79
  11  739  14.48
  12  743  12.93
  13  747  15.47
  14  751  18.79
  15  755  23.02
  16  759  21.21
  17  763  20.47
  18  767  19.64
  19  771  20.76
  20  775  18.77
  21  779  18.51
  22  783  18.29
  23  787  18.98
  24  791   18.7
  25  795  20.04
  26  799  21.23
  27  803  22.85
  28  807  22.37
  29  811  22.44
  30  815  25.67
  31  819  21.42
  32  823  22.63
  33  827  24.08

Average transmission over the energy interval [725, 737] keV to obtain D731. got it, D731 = 20.4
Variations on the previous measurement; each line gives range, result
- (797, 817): 22.9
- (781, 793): 18.7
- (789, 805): 20.7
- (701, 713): 23.4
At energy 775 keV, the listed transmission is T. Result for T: 18.77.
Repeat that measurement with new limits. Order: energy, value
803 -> 22.85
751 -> 18.79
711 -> 22.17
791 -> 18.7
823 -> 22.63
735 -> 17.79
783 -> 18.29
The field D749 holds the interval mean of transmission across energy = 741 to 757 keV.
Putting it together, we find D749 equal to 17.6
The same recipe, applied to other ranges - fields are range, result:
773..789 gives 18.6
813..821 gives 23.5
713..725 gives 21.6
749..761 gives 21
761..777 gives 19.9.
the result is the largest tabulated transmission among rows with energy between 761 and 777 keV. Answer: 20.76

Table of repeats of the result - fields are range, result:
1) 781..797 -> 20.04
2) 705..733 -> 23.72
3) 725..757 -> 23.02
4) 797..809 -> 22.85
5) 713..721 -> 21.39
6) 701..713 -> 24.46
